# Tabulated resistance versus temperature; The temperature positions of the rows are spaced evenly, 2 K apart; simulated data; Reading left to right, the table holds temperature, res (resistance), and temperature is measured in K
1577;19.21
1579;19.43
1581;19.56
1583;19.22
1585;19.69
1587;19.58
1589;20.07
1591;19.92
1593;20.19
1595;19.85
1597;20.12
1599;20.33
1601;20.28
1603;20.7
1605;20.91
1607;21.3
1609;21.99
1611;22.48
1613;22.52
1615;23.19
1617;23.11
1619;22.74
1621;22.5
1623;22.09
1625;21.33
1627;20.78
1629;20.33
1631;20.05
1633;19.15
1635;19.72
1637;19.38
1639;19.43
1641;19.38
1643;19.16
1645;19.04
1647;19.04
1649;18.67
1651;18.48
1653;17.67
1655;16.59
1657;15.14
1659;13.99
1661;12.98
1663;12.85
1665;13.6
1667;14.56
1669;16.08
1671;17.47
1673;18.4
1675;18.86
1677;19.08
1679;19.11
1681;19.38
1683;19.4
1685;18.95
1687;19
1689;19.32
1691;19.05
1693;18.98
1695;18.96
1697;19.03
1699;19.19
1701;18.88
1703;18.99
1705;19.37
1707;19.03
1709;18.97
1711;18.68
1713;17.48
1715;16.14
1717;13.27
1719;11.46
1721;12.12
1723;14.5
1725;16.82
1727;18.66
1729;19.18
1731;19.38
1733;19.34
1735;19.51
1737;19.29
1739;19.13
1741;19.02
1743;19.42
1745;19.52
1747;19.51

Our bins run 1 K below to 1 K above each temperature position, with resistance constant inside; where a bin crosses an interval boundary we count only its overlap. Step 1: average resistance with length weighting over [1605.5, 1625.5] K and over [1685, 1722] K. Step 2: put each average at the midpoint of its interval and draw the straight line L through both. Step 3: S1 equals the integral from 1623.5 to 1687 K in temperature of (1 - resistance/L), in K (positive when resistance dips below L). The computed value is 6.8 K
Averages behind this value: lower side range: 22.3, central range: 18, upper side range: 17.7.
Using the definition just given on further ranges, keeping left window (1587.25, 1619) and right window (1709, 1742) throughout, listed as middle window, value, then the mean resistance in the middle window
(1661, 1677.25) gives 2.5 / 16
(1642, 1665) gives 3.5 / 16.6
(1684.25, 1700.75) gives -0.7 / 19.1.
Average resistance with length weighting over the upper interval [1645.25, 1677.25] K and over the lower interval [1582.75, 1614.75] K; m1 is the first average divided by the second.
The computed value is 0.80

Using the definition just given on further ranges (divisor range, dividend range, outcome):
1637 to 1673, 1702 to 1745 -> 1.05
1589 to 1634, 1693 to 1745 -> 0.85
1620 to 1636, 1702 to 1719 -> 0.84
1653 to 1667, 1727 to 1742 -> 1.33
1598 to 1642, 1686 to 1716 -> 0.89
